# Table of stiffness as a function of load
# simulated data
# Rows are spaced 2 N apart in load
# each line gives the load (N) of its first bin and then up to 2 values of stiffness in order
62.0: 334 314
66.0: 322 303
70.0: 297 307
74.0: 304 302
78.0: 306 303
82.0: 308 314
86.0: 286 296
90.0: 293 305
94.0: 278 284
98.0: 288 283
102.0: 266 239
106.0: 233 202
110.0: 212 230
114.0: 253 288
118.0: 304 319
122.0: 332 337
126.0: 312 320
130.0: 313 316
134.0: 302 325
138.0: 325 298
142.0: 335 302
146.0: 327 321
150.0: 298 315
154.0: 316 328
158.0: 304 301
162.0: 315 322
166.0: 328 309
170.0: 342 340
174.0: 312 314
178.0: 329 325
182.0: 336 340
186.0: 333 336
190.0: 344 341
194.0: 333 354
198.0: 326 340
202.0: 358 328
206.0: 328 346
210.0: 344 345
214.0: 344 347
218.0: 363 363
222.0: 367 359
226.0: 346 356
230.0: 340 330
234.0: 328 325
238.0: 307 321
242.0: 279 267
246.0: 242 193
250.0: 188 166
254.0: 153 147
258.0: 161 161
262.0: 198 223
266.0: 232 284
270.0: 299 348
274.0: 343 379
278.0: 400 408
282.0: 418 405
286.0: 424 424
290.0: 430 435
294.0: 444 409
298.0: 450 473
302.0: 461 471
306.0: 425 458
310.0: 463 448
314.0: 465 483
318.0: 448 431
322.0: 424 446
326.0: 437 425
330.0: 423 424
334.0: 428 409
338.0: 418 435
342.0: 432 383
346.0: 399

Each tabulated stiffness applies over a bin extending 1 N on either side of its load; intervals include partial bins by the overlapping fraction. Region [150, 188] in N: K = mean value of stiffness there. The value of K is 322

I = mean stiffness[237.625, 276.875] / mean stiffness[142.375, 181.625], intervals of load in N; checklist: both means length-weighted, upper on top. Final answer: 0.8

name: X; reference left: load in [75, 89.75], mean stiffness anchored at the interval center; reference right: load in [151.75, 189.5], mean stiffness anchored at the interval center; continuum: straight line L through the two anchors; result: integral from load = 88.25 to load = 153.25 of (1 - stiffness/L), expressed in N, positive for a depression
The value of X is 4.0 N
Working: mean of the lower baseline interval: 302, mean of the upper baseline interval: 324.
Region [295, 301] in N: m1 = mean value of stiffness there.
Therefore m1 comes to 444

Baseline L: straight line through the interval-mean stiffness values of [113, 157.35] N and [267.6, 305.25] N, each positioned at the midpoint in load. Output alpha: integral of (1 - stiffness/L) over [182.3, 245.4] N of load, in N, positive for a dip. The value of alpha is 4.4 N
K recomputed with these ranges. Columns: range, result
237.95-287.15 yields 278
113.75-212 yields 323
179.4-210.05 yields 338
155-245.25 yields 332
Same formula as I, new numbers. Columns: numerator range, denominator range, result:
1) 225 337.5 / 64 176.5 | 1.19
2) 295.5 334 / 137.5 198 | 1.37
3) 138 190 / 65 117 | 1.14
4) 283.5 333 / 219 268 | 1.67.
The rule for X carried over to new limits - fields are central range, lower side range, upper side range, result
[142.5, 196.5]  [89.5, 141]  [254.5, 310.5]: -2.4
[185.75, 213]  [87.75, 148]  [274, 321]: 1.3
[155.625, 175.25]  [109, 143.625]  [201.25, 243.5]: -0.2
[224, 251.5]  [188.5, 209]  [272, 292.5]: 5.5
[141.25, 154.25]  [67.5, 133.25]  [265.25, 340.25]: 0.1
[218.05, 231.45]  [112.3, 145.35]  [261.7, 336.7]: 0.4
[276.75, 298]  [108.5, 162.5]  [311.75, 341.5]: -0.6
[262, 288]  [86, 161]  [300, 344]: 4.0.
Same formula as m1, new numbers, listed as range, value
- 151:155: 316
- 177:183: 330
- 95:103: 280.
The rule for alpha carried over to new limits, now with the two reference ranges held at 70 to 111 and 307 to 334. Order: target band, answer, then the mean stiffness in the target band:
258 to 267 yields 4.6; 199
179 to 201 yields 0.9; 337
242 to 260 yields 9.2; 193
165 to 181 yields 0.7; 325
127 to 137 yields -0.2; 315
